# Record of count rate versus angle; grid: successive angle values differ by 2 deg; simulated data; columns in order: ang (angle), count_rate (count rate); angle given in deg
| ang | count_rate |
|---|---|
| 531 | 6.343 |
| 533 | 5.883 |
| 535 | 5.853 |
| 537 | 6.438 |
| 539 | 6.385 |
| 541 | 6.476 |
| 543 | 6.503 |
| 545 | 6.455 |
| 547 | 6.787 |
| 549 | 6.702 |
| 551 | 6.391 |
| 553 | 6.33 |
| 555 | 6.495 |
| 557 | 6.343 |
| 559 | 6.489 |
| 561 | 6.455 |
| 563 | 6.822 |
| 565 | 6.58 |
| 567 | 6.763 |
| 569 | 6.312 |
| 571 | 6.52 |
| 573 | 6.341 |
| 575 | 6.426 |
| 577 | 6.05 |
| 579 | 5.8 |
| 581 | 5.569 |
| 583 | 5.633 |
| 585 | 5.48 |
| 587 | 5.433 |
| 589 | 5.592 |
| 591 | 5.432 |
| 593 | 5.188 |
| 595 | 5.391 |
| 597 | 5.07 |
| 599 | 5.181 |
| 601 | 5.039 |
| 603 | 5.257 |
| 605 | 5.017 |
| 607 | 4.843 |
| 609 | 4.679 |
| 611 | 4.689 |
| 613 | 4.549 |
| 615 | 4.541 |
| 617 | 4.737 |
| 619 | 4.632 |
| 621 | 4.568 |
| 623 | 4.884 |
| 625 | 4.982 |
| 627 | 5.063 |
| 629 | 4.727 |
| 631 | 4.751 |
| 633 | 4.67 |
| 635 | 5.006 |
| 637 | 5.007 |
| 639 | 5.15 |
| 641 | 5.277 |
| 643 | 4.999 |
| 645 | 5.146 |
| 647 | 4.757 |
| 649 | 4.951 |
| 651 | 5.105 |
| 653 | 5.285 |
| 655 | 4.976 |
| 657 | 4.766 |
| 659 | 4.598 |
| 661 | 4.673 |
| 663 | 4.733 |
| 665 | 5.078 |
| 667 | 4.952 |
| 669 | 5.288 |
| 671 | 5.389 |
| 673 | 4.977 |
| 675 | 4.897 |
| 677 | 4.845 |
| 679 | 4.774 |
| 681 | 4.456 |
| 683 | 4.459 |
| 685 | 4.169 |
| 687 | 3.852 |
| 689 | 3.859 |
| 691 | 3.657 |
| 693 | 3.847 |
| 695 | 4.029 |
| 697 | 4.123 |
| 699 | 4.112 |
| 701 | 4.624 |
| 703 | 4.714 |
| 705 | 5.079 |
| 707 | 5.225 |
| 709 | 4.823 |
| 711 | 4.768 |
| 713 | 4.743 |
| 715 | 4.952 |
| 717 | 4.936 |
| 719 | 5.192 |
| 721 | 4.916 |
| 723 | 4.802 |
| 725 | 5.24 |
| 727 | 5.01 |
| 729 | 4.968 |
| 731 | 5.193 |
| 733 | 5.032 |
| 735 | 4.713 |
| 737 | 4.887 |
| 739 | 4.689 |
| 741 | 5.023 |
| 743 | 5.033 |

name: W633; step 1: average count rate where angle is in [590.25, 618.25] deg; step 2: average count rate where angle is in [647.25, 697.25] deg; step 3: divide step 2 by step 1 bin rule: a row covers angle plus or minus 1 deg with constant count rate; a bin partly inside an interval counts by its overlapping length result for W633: 0.93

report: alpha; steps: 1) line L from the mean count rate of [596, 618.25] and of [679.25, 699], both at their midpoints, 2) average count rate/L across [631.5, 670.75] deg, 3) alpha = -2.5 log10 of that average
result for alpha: -0.12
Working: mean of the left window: 4.87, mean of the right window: 4.08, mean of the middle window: 4.97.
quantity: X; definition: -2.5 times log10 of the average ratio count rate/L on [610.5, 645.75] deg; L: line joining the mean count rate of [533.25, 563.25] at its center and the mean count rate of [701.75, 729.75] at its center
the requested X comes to 0.18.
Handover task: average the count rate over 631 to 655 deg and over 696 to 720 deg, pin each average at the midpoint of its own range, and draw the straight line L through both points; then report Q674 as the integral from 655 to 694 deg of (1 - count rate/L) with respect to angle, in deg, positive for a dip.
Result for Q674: 2.4 deg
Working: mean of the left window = 5.02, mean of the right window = 4.77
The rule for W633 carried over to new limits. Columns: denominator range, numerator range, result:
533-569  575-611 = 0.83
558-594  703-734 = 0.82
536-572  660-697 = 0.70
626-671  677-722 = 0.91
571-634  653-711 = 0.89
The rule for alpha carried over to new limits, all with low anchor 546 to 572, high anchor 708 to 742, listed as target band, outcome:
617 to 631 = 0.23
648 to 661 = 0.14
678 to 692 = 0.26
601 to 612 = 0.23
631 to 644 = 0.16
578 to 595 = 0.14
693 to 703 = 0.22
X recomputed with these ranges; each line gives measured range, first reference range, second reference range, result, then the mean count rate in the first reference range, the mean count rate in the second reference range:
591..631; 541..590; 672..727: 0.16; 6.27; 4.6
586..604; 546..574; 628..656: 0.11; 6.52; 4.99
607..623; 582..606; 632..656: 0.12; 5.31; 5.03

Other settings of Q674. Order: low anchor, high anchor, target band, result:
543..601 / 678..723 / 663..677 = -0.5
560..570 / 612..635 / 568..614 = 2.6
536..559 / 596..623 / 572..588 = -0.6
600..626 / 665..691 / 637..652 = -1.0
